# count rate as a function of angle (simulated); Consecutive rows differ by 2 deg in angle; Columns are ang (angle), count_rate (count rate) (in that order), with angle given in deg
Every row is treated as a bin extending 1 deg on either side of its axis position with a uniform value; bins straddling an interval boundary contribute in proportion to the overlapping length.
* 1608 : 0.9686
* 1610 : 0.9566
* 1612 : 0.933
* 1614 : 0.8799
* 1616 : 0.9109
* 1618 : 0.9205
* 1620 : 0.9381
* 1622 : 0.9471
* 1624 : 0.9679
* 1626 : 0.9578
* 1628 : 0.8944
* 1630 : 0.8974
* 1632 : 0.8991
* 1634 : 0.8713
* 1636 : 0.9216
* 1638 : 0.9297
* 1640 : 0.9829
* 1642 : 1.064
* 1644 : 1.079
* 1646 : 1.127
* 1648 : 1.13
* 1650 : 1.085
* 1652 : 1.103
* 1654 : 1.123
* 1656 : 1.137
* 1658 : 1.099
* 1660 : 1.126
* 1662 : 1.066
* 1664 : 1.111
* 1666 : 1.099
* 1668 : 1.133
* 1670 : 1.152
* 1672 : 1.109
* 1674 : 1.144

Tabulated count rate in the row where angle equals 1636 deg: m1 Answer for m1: 0.9216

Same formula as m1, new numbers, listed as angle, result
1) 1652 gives 1.103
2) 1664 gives 1.111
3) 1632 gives 0.8991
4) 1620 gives 0.9381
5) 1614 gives 0.8799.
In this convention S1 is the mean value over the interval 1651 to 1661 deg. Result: 1.12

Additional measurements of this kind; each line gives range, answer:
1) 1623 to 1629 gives 0.94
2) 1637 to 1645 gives 1.01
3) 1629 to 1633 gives 0.898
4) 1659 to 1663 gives 1.1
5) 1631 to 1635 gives 0.885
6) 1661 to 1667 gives 1.09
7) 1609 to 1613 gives 0.945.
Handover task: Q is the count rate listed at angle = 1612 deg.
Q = 0.933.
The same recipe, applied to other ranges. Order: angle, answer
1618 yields 0.9205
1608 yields 0.9686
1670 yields 1.152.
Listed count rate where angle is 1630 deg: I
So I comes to 0.8974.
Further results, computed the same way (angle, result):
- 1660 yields 1.126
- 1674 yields 1.144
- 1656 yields 1.137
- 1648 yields 1.13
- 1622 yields 0.9471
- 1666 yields 1.099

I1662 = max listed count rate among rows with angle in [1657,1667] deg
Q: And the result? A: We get 1.126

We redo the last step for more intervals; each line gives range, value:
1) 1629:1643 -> 1.064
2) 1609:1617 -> 0.9566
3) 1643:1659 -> 1.137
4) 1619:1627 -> 0.9679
